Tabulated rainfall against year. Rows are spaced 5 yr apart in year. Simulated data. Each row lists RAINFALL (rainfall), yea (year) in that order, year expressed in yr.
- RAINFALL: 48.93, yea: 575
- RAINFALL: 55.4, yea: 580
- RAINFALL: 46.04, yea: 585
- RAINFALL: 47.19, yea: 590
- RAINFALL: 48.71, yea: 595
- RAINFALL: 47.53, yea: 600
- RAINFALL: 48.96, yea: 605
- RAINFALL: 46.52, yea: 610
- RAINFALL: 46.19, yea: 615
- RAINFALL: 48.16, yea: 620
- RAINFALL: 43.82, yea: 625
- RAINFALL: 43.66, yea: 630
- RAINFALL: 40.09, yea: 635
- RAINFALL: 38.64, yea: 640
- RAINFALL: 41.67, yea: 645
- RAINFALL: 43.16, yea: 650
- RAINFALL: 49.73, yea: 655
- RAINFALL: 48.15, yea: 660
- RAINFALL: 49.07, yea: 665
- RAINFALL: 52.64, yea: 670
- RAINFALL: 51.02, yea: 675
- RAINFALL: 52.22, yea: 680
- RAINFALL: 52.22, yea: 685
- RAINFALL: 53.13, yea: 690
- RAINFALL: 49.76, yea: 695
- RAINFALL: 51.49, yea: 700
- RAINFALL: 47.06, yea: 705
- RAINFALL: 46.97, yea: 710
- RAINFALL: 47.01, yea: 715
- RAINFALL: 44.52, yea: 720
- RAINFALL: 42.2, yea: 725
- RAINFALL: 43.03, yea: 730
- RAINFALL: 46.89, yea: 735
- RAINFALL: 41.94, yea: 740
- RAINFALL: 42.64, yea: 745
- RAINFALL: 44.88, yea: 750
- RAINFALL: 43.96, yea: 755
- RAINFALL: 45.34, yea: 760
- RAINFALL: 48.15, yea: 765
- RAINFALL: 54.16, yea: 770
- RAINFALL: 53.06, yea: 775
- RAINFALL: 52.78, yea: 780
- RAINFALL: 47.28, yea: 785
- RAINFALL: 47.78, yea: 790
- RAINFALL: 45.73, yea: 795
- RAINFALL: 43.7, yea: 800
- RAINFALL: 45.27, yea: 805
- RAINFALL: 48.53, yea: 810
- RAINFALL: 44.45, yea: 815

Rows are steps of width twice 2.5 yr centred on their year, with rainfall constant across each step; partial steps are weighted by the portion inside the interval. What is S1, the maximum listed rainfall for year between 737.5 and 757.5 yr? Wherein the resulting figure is 44.88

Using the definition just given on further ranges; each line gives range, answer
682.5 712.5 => 53.13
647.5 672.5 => 52.64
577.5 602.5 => 55.4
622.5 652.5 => 43.82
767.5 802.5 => 54.16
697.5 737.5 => 51.49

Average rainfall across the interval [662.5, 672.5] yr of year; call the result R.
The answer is 50.9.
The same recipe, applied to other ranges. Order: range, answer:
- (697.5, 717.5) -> 48.1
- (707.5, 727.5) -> 45.2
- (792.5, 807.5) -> 44.9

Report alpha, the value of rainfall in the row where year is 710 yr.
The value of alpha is 46.97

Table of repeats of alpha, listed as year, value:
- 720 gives 44.52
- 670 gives 52.64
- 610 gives 46.52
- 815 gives 44.45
